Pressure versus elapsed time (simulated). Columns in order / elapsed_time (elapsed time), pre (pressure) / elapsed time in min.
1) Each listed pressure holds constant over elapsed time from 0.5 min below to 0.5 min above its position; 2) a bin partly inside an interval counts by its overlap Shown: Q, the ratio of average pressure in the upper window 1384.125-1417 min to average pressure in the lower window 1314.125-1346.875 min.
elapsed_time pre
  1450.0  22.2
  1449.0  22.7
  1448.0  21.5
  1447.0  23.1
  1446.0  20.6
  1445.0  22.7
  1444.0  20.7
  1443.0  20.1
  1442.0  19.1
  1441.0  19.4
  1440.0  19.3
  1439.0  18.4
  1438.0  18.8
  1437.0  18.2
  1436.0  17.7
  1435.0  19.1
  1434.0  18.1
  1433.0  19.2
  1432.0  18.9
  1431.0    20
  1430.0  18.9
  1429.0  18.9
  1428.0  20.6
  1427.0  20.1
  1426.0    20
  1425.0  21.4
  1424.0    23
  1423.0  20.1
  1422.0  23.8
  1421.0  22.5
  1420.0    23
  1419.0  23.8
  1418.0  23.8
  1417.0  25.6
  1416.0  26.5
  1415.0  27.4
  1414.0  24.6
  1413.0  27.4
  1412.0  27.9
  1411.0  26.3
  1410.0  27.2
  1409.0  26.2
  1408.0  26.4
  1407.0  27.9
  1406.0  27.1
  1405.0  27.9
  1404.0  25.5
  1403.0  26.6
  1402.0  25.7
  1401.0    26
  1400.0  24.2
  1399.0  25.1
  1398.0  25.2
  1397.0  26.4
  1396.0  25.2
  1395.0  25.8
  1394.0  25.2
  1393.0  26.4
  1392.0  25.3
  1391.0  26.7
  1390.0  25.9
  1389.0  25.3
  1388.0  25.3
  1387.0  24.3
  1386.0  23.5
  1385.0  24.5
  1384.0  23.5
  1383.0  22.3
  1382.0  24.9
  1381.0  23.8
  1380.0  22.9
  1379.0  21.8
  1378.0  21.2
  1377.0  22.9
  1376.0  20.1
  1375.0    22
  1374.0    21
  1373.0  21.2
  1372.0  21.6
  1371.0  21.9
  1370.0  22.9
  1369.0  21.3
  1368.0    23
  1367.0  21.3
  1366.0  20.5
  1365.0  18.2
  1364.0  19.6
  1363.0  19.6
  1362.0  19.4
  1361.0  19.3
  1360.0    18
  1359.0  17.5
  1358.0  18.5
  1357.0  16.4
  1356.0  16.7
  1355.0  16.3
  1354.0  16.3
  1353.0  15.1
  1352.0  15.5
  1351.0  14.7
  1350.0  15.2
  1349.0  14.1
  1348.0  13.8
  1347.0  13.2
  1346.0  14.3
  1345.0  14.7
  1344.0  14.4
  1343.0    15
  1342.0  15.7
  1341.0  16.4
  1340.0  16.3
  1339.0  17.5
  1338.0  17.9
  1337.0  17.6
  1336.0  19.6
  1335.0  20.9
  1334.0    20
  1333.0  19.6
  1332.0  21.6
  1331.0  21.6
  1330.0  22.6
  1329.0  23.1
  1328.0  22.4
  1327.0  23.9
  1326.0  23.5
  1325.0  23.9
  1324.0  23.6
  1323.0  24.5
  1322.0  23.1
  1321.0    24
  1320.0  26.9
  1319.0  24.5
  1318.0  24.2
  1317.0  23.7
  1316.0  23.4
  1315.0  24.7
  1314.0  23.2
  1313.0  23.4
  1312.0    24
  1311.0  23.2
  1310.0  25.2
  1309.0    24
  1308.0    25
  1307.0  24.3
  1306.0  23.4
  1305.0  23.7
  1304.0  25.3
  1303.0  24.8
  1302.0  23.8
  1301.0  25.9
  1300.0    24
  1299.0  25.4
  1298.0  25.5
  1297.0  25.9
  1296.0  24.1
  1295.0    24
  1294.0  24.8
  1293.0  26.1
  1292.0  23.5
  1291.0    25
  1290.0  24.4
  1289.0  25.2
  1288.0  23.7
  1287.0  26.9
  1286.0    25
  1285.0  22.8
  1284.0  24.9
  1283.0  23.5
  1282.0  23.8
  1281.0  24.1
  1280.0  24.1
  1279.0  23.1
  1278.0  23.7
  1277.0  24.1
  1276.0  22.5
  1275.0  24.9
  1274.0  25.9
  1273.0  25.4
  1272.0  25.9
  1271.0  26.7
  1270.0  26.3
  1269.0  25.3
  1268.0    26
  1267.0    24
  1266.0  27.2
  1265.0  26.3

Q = 1.3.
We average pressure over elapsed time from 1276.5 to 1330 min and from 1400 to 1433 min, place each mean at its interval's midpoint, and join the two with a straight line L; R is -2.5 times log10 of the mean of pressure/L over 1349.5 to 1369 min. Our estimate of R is 0.32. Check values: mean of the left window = 24.3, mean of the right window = 24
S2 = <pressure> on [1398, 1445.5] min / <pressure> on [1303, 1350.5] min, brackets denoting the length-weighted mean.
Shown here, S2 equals 1.09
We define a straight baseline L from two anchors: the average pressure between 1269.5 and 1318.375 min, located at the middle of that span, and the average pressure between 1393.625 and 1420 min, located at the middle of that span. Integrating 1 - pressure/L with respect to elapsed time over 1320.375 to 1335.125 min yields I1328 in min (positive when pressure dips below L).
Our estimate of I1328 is 1.4 min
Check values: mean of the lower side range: 24.5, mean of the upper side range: 26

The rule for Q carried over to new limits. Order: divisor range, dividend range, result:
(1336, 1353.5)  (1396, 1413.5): 1.70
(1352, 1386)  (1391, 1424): 1.25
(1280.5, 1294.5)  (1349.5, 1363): 0.69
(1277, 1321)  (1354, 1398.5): 0.90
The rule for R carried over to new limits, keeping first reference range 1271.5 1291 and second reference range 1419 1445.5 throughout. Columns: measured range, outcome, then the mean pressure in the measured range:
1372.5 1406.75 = -0.15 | 24.5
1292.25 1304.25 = -0.04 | 24.9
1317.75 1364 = 0.20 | 19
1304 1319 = -0.02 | 24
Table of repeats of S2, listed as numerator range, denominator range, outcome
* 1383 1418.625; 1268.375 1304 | 1.04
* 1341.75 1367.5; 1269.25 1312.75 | 0.68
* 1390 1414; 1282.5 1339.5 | 1.11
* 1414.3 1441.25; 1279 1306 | 0.86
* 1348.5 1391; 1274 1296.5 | 0.84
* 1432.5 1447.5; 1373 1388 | 0.86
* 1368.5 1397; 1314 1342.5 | 1.09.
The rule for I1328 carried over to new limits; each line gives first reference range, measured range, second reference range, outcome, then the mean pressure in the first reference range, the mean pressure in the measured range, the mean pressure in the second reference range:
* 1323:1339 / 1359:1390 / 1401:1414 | 3.26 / 21.4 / 21.9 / 26.7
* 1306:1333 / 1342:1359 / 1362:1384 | 5.39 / 23.7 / 15.3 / 21.6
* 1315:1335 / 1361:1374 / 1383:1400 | 1.91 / 23.1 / 20.8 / 25.1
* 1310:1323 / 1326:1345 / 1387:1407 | 4.08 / 24.1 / 19.2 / 25.8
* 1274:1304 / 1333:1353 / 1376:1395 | 6.66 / 24.5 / 16.2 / 24.1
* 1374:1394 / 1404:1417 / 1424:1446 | -3.12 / 23.8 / 26.8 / 19.6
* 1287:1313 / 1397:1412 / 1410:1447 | -2.77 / 24.6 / 26.3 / 21.7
